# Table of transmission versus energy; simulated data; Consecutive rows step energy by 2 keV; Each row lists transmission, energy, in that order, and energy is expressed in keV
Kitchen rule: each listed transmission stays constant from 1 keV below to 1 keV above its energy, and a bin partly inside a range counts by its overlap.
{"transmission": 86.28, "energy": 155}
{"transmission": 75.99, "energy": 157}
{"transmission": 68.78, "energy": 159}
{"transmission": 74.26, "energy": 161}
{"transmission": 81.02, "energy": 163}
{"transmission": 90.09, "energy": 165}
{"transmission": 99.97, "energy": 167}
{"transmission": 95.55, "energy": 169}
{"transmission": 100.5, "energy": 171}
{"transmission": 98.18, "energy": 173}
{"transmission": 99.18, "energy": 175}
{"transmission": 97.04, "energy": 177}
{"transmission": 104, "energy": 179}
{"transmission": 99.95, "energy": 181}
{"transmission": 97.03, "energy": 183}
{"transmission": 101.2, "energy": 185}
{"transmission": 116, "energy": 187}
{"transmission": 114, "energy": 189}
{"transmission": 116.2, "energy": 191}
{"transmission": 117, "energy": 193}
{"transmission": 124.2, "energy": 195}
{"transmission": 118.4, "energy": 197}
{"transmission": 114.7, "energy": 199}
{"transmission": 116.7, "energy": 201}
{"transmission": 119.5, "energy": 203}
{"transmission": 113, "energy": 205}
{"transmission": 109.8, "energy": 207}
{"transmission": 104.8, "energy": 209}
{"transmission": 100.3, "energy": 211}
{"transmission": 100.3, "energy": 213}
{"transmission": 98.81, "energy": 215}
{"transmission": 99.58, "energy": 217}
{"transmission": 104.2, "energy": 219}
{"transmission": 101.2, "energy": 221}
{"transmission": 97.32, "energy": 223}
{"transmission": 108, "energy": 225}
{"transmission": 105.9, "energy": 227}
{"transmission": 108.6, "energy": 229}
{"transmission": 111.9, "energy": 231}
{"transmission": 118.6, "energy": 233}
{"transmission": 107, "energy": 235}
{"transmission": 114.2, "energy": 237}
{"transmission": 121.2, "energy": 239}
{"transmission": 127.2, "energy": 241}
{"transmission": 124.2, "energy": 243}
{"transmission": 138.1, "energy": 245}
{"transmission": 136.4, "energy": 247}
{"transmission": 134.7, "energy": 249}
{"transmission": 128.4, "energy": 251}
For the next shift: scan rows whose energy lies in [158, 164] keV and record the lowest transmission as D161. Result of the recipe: 68.78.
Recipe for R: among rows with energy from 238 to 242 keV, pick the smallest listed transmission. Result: 121.2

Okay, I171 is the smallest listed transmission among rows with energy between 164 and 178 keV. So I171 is 90.09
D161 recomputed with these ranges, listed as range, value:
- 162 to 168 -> 81.02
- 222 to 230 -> 97.32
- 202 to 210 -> 104.8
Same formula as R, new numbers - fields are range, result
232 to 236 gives 107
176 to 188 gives 97.03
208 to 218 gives 98.81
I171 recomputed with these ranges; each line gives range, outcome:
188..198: 114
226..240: 105.9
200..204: 116.7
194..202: 114.7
